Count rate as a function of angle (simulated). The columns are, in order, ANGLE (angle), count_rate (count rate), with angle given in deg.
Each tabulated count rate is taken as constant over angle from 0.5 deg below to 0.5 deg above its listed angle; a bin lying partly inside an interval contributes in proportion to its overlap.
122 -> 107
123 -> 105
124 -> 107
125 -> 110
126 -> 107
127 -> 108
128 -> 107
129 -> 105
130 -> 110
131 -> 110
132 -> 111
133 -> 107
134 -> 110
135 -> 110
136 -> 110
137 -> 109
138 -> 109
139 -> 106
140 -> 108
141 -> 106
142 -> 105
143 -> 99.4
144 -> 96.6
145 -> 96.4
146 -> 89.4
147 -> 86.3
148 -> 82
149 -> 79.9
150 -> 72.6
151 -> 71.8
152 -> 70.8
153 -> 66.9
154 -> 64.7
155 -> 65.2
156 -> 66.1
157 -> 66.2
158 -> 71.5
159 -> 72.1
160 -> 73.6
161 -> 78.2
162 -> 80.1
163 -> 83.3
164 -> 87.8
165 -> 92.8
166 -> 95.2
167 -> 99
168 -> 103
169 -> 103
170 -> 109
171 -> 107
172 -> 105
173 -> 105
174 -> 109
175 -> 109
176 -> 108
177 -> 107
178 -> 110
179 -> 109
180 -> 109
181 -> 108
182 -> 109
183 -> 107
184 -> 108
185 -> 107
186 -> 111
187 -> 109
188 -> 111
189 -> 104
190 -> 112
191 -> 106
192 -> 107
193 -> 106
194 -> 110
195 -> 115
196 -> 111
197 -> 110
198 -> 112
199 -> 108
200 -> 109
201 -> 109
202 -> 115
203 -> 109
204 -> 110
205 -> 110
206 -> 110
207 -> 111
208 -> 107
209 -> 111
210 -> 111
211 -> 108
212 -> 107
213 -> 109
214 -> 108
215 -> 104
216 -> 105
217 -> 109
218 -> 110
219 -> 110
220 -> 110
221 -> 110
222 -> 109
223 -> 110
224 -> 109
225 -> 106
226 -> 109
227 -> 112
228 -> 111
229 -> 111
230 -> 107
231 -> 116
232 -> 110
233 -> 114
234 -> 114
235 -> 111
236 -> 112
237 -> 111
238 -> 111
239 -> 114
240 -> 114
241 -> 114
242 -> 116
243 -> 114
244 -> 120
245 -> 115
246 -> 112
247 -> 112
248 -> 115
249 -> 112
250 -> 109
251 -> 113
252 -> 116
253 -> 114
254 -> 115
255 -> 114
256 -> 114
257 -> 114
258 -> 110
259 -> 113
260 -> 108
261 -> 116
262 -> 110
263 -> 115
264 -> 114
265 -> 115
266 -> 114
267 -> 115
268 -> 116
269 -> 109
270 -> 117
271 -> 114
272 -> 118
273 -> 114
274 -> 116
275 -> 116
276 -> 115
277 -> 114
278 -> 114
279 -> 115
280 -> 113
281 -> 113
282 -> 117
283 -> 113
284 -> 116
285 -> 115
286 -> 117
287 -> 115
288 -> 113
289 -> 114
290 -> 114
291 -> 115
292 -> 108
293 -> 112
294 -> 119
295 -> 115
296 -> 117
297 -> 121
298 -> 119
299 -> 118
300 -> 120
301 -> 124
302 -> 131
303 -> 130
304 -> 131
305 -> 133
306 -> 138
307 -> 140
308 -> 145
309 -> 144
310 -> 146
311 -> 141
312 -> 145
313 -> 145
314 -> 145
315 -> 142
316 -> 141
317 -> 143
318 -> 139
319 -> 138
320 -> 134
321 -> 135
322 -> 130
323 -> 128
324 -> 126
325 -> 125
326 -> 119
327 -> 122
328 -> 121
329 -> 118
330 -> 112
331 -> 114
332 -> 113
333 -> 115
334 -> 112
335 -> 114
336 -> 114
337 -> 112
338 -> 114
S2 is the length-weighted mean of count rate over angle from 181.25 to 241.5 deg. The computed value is 110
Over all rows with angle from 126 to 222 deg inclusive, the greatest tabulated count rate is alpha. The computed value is 115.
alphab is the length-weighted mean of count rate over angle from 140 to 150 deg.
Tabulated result 93.1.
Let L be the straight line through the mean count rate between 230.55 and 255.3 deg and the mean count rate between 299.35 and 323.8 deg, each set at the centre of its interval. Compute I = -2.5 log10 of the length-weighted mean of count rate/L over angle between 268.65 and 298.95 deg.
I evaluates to 0.11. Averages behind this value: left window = 114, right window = 137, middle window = 115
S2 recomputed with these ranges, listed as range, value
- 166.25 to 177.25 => 106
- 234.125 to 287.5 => 114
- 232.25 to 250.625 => 113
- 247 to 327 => 122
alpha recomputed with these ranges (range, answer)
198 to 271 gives 120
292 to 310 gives 146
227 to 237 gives 116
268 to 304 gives 131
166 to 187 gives 111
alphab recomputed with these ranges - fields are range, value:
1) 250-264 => 113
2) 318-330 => 127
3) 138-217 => 99.5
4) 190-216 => 109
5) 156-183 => 96.2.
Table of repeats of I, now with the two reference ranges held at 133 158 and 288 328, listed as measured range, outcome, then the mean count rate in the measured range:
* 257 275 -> 0.05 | 114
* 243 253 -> 0.01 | 114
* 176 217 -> -0.07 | 109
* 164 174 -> -0.07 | 102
